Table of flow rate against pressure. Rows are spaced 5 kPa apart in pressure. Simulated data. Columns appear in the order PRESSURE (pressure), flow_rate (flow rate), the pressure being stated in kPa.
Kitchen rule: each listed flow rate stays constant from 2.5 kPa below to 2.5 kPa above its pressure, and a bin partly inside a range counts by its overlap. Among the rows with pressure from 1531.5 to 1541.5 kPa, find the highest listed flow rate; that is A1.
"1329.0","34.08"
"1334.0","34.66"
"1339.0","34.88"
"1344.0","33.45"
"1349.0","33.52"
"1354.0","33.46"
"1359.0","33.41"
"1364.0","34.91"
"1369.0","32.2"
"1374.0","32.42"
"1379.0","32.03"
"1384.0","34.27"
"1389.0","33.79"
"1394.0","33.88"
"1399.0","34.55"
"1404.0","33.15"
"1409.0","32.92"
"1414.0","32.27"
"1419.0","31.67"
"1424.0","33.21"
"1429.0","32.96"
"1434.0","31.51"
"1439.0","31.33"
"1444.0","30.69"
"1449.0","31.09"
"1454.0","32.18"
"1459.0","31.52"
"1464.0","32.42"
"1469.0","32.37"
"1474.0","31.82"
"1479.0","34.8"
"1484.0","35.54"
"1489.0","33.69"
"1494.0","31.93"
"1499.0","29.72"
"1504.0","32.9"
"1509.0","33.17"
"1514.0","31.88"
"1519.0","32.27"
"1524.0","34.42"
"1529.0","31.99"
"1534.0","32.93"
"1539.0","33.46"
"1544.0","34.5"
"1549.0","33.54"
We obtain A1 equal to 33.46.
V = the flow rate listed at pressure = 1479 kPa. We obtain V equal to 34.8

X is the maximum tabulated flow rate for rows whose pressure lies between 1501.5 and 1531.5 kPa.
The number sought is 34.42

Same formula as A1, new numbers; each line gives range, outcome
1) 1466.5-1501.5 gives 35.54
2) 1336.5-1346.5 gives 34.88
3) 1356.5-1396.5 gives 34.91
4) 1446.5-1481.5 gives 34.8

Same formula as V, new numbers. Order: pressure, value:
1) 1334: 34.66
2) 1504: 32.9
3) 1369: 32.2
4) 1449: 31.09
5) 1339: 34.88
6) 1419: 31.67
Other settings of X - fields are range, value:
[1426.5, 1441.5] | 32.96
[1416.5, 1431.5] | 33.21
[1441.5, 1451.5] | 31.09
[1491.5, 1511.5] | 33.17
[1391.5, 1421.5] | 34.55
